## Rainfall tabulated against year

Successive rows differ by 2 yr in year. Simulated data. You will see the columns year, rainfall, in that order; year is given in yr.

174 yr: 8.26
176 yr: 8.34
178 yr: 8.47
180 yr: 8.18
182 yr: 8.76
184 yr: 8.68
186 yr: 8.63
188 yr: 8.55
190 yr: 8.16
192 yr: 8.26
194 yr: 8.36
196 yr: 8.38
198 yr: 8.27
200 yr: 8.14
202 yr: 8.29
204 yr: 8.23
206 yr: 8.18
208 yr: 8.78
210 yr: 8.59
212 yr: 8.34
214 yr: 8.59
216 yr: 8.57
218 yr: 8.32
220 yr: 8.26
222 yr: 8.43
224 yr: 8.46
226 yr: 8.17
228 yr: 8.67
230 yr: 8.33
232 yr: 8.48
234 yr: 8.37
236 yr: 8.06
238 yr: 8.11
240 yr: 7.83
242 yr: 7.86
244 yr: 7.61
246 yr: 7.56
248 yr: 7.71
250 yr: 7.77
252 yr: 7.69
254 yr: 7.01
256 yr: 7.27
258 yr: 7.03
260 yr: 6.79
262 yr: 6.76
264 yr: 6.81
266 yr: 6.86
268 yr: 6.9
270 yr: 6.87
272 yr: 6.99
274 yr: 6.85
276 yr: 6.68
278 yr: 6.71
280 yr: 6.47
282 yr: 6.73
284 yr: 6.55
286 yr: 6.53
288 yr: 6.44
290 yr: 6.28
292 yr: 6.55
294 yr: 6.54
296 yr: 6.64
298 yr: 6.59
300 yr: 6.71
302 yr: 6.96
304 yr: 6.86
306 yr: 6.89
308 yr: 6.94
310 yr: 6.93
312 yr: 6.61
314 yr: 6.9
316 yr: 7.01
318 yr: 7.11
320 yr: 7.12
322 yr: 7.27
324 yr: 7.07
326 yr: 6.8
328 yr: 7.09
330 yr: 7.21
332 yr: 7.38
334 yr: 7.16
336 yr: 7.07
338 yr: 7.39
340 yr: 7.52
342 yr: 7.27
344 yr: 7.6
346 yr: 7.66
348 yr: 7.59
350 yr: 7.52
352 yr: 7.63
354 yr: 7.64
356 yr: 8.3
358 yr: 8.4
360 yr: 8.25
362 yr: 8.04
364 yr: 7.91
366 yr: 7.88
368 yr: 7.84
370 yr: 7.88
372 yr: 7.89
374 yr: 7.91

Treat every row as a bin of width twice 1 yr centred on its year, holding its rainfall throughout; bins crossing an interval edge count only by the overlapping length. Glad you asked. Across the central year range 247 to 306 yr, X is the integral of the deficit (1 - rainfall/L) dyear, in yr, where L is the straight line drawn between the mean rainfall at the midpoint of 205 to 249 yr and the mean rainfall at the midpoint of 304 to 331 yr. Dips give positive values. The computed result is 5.5 yr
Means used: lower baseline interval 8.24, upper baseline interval 6.99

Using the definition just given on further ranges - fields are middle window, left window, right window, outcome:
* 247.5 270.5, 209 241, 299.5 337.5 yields 2.2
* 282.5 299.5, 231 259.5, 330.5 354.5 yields 2.4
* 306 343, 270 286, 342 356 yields 1.1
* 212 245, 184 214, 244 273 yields -2.0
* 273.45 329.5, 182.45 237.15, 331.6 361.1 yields 7.8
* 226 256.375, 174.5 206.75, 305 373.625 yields 0.5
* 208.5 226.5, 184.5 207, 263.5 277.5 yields -1.2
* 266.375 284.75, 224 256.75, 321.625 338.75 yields 2.1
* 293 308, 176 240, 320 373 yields 2.1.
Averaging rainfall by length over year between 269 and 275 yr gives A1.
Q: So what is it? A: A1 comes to 6.9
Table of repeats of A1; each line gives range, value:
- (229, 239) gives 8.27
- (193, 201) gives 8.29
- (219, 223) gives 8.34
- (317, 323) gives 7.17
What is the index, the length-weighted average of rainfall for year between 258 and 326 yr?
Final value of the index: 6.79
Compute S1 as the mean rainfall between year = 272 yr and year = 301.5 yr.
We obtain 6.61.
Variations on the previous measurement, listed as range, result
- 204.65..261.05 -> 8.03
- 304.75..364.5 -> 7.37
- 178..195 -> 8.45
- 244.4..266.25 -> 7.23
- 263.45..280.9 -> 6.79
